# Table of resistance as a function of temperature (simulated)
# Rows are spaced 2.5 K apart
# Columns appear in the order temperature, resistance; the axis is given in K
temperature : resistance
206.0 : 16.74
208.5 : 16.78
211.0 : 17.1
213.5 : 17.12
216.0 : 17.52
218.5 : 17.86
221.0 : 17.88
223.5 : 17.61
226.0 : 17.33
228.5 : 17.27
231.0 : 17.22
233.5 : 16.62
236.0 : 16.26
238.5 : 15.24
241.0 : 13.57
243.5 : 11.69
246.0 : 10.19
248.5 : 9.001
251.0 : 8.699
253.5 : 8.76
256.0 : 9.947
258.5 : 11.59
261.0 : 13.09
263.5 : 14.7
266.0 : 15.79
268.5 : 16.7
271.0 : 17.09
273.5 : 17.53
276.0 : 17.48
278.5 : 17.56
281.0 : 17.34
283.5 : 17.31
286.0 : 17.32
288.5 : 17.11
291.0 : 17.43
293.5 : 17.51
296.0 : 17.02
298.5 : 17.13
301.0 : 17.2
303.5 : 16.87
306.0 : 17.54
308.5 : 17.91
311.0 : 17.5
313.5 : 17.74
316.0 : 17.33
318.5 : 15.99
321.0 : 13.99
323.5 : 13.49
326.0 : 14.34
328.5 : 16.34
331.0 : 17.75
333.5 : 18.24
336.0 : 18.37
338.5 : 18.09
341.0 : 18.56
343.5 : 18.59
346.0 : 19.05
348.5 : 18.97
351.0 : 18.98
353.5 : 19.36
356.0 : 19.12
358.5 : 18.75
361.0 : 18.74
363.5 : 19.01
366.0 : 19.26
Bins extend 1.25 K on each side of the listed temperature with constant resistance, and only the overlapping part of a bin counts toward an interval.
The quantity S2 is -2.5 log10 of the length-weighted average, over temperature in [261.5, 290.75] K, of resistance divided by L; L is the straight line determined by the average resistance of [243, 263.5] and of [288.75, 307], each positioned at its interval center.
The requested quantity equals -0.20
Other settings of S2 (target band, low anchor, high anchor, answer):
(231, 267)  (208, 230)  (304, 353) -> 0.345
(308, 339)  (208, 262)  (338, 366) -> 0.073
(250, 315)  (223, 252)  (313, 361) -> -0.007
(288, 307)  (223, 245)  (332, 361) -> 0.012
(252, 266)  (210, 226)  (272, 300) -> 0.409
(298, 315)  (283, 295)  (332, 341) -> 0.016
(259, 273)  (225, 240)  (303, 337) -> 0.084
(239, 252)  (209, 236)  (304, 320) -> 0.497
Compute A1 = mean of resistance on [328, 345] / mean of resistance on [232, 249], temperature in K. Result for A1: 1.34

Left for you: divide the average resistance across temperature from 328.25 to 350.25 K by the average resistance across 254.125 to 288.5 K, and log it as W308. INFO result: 1.2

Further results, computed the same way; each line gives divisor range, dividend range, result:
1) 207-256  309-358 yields 1.18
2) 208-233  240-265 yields 0.64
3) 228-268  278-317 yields 1.33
